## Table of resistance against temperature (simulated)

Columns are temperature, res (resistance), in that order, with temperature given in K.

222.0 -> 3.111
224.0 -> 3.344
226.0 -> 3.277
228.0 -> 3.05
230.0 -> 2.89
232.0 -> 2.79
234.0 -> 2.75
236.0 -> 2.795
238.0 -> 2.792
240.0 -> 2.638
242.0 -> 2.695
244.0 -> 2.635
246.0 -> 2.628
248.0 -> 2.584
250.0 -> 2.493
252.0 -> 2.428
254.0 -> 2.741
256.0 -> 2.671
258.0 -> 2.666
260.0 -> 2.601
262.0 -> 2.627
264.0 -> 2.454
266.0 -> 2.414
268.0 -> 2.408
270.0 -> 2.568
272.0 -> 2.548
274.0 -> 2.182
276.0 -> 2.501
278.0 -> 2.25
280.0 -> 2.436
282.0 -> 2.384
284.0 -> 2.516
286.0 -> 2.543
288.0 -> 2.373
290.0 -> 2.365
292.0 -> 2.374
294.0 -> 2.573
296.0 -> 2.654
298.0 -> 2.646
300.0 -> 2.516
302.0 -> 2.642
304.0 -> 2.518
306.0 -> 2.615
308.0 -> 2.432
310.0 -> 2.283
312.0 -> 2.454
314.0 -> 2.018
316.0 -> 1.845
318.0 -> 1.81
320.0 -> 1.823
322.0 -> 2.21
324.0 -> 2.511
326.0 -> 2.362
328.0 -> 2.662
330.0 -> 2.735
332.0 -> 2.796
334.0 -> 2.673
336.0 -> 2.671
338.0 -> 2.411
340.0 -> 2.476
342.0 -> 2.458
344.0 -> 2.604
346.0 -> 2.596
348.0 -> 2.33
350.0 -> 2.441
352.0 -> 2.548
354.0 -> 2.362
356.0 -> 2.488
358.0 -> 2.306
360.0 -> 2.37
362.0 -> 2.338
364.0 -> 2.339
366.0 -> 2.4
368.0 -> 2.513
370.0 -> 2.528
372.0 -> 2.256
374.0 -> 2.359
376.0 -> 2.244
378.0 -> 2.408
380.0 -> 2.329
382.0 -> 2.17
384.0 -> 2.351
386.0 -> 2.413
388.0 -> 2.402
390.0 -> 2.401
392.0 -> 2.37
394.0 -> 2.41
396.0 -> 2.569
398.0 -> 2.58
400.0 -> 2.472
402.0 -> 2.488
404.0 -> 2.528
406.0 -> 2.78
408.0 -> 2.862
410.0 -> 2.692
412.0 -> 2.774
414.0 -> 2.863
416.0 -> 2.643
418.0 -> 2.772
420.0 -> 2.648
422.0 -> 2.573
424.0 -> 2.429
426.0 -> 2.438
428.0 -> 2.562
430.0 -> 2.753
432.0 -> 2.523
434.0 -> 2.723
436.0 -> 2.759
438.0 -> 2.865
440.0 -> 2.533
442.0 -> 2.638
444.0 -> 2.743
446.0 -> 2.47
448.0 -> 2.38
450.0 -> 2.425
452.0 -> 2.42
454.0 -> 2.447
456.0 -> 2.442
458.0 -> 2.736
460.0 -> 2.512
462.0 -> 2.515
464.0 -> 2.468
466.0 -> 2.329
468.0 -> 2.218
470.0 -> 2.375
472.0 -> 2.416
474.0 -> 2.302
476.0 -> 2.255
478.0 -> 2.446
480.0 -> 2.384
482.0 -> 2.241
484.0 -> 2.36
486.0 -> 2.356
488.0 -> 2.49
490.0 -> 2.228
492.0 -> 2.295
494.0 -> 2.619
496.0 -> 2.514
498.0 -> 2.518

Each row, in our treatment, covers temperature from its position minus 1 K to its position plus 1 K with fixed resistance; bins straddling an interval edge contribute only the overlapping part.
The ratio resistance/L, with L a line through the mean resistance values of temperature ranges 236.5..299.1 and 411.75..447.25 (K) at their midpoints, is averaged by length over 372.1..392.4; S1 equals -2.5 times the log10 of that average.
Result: 0.120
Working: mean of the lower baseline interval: 2.53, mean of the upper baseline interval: 2.65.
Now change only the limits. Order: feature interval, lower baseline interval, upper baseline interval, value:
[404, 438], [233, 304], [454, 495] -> -0.10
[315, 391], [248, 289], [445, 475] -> 0.03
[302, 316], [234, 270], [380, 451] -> 0.10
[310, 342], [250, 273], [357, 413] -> 0.06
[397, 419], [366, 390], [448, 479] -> -0.13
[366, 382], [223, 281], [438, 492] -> 0.07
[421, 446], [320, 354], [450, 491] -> -0.08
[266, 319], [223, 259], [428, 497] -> 0.13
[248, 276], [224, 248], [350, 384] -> 0.09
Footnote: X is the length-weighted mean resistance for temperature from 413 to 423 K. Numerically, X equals 2.7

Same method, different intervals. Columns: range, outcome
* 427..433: 2.61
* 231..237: 2.78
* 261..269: 2.48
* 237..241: 2.71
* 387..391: 2.4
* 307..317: 2.21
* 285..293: 2.41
